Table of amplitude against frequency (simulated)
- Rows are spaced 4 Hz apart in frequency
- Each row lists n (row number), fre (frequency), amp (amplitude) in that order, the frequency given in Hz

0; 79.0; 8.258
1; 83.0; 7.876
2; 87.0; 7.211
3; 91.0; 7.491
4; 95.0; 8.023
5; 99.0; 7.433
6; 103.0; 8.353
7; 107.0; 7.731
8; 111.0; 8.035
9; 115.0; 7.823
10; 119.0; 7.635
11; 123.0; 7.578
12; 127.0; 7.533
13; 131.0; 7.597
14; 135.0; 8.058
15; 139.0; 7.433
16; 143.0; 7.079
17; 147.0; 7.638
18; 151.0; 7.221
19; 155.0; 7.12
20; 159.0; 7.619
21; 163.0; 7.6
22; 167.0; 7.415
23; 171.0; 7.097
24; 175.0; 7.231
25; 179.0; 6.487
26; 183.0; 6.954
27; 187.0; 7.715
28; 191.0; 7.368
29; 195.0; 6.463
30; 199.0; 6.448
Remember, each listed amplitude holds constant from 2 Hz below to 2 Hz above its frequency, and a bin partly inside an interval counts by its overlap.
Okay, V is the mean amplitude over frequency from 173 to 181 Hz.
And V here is 6.86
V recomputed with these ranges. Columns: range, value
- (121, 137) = 7.69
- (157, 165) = 7.61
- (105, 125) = 7.76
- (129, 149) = 7.56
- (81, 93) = 7.53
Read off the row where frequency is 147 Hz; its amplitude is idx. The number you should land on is 7.638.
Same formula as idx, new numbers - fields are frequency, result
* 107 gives 7.731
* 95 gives 8.023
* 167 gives 7.415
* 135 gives 8.058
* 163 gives 7.6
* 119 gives 7.635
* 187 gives 7.715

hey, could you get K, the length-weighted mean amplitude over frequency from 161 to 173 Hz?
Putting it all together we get 7.37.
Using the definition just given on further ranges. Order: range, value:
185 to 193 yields 7.54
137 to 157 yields 7.3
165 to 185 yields 7.04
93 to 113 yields 7.92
